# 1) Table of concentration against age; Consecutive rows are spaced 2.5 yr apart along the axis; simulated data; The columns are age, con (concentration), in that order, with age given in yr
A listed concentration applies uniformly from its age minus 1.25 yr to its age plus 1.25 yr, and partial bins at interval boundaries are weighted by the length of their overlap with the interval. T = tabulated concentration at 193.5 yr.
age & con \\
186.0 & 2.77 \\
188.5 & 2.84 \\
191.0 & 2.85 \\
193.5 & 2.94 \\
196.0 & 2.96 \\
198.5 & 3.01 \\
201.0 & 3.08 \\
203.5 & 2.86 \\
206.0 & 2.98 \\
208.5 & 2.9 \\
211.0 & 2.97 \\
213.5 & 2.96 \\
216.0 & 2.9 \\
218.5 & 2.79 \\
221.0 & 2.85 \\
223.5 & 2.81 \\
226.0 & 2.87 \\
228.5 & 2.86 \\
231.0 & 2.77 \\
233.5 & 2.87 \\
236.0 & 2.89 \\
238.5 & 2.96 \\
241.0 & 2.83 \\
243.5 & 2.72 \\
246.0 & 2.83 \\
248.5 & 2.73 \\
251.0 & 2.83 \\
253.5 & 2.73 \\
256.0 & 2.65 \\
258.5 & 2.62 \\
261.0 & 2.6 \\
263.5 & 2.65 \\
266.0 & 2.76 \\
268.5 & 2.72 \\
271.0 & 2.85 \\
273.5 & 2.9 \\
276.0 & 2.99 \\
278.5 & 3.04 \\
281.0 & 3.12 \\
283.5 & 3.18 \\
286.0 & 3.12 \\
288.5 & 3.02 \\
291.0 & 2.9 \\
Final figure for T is 2.94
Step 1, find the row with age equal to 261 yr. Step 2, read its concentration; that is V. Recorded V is 2.6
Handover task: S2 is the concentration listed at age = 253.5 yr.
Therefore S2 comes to 2.73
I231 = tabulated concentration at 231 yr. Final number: 2.77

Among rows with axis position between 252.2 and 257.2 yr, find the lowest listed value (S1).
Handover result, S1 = 2.65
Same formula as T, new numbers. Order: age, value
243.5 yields 2.72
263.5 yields 2.65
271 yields 2.85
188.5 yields 2.84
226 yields 2.87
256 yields 2.65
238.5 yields 2.96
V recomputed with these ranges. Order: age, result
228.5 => 2.86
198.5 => 3.01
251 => 2.83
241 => 2.83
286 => 3.12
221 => 2.85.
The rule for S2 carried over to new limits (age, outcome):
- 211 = 2.97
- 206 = 2.98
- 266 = 2.76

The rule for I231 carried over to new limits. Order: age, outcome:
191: 2.85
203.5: 2.86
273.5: 2.9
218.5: 2.79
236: 2.89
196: 2.96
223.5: 2.81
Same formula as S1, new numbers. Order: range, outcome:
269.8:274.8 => 2.85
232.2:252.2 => 2.72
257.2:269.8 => 2.6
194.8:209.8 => 2.86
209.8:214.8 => 2.96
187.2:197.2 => 2.84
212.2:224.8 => 2.79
